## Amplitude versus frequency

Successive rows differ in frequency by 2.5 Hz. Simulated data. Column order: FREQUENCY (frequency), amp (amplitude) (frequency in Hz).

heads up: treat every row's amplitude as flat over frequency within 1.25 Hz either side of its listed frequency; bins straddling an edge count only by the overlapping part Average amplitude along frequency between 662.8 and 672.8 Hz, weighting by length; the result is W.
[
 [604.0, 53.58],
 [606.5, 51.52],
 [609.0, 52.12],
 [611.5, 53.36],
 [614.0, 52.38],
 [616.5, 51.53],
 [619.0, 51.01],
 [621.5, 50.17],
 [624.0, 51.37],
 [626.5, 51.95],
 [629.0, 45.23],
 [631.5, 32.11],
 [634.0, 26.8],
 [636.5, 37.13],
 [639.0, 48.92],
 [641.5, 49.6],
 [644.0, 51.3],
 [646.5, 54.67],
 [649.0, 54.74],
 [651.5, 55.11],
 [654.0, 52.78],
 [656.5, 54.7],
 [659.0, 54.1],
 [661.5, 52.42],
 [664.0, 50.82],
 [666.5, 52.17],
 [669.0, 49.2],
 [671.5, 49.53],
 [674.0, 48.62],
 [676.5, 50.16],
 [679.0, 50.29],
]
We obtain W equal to 50.4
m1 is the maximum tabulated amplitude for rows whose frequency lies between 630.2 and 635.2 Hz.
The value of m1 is 32.11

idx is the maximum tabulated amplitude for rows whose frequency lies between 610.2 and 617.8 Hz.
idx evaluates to 53.36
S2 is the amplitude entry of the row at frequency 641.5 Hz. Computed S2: 49.6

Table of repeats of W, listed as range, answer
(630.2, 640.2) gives 36.2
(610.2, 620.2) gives 52.1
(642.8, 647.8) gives 53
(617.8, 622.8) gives 50.6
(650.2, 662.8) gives 53.8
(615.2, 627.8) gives 51.2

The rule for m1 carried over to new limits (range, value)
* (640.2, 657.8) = 55.11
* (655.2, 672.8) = 54.7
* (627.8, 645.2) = 51.3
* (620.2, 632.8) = 51.95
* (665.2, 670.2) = 52.17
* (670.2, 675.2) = 49.53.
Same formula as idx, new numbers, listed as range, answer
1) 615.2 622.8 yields 51.53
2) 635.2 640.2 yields 48.92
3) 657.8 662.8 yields 54.1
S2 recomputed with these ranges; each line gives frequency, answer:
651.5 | 55.11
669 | 49.2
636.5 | 37.13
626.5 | 51.95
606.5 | 51.52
